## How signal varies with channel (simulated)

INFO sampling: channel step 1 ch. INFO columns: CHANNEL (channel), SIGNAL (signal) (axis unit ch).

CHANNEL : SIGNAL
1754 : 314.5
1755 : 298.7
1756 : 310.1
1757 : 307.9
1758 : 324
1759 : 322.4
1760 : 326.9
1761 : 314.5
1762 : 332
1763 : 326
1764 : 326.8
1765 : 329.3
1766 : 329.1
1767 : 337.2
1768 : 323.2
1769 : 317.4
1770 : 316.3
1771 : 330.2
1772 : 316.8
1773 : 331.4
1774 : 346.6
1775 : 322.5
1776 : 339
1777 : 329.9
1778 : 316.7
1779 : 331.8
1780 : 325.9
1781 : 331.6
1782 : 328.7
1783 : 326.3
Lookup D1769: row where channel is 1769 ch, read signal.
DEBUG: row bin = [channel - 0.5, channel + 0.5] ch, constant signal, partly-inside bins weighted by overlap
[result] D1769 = 317.4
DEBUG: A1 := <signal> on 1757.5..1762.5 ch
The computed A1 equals 324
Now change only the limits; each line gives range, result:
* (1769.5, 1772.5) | 321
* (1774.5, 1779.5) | 328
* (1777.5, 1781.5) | 326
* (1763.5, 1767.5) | 331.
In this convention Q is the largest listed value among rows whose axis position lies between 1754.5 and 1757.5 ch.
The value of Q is 310.1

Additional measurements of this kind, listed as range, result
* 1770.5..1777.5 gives 346.6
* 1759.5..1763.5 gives 332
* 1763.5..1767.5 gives 337.2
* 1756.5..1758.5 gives 324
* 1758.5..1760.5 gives 326.9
